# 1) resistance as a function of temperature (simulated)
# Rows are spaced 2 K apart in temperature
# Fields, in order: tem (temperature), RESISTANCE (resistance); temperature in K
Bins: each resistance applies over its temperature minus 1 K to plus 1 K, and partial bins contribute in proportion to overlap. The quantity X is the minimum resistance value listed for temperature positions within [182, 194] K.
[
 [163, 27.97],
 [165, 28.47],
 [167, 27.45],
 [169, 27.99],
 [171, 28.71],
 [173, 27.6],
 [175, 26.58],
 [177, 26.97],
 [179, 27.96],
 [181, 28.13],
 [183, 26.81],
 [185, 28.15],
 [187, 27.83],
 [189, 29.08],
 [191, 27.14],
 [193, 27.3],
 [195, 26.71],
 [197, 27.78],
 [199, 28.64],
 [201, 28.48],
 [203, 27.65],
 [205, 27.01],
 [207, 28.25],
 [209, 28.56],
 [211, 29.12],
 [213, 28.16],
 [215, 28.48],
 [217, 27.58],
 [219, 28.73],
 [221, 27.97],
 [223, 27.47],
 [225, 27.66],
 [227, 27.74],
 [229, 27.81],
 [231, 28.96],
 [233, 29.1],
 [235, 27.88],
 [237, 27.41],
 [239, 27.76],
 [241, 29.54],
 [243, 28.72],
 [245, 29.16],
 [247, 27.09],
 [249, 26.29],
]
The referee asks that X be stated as 26.81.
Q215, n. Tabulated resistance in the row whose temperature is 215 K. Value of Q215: 28.48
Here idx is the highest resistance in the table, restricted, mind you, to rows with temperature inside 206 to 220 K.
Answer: 29.12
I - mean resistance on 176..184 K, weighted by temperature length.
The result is 27.5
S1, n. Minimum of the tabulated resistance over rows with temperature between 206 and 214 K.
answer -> 28.16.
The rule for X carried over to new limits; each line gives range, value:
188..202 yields 26.71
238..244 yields 27.76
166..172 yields 27.45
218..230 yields 27.47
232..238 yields 27.41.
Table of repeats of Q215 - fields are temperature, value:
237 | 27.41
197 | 27.78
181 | 28.13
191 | 27.14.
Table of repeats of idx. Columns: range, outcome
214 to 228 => 28.73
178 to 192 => 29.08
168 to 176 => 28.71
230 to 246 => 29.54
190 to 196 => 27.3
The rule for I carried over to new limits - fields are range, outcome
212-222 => 28.2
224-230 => 27.7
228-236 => 28.4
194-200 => 27.7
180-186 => 27.7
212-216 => 28.3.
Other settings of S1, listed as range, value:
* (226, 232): 27.74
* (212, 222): 27.58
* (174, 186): 26.58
